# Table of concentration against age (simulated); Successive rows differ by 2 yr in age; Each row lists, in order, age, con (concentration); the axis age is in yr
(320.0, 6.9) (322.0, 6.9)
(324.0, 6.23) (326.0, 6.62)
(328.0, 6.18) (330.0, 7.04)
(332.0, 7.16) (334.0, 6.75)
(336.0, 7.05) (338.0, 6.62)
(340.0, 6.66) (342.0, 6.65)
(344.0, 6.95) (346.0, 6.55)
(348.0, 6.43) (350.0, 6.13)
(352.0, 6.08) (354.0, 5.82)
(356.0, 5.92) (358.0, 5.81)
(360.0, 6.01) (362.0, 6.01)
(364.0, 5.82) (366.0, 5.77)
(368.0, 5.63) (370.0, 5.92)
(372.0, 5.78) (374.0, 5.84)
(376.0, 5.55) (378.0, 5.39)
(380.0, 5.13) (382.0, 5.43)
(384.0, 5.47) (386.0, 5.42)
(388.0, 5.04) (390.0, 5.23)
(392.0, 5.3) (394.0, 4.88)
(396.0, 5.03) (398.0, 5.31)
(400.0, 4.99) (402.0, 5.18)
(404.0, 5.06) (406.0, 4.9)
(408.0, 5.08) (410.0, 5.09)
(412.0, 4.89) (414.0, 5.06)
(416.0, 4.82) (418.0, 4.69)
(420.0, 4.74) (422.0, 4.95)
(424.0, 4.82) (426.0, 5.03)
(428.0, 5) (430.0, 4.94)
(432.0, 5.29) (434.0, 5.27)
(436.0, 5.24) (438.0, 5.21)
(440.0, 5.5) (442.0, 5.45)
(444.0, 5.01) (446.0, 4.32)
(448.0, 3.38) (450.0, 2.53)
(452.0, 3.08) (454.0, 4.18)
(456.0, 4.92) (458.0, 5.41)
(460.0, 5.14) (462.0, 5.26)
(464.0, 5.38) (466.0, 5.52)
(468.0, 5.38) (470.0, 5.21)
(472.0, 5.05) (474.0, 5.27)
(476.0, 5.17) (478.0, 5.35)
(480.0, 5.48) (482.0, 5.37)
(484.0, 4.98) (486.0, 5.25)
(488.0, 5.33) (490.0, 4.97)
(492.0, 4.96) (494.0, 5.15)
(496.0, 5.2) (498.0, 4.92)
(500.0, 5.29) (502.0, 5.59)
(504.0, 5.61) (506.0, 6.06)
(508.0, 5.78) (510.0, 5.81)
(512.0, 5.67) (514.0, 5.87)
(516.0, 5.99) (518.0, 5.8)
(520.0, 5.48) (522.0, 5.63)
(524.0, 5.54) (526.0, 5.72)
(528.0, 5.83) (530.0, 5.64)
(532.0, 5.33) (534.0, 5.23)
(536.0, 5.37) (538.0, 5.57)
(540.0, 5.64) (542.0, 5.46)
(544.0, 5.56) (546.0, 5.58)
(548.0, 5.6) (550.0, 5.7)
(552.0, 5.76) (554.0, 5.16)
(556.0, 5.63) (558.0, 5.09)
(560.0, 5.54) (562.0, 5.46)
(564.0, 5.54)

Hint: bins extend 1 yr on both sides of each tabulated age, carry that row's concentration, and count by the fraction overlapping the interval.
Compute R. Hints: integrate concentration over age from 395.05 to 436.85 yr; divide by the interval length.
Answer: 5.02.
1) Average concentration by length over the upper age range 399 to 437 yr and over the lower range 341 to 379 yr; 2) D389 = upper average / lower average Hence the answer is 0.8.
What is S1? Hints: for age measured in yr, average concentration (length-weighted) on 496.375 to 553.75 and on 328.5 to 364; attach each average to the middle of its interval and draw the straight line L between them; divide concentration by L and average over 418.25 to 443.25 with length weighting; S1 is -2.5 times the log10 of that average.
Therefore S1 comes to 0.181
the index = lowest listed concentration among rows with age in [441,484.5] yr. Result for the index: 2.53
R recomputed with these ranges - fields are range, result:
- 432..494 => 4.96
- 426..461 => 4.71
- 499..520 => 5.73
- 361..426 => 5.25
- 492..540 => 5.56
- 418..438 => 5.02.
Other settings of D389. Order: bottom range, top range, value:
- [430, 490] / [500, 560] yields 1.13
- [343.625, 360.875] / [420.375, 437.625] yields 0.82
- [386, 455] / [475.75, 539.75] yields 1.13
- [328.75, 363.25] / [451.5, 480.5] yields 0.79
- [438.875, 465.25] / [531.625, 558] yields 1.20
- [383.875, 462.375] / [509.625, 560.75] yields 1.14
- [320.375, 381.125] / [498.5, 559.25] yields 0.90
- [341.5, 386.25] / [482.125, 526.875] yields 0.93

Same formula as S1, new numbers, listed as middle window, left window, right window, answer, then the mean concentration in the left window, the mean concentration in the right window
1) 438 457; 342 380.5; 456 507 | 0.26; 5.95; 5.28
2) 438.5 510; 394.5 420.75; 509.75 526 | 0.08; 4.99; 5.72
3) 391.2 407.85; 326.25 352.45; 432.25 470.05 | 0.12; 6.65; 4.81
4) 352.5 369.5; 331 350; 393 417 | 0.06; 6.72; 5.02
